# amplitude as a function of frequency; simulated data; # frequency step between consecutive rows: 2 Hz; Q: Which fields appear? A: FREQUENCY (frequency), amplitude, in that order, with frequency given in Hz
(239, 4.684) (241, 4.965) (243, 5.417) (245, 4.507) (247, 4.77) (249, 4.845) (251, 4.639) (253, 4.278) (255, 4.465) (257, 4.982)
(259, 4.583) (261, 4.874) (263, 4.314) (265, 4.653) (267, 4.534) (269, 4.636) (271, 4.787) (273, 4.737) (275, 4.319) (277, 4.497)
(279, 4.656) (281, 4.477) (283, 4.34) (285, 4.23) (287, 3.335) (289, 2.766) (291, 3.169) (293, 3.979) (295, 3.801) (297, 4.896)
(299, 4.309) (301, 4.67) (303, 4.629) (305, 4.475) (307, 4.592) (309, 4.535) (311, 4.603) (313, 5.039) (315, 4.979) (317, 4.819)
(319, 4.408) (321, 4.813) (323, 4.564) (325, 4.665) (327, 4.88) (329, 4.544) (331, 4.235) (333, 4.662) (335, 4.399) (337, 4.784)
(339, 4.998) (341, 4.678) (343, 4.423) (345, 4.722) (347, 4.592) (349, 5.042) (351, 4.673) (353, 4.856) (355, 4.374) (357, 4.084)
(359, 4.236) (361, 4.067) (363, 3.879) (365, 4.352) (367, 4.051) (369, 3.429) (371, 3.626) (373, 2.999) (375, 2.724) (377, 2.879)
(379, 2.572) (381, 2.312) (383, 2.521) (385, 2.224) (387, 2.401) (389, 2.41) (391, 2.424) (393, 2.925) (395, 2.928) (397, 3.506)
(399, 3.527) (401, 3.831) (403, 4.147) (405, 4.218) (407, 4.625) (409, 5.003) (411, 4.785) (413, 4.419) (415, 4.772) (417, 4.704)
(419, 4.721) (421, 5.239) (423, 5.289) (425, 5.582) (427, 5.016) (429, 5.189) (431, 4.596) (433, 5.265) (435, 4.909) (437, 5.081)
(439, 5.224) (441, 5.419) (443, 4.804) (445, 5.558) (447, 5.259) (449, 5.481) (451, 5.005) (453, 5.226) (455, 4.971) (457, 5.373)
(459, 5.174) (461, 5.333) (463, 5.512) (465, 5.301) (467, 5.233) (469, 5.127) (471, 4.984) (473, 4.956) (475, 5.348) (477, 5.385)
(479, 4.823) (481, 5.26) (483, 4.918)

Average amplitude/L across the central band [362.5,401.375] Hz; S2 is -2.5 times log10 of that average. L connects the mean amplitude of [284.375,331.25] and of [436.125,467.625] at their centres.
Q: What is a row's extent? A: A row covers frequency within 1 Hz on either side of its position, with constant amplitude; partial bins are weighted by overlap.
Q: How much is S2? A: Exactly 0.50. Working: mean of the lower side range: 4.38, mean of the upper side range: 5.25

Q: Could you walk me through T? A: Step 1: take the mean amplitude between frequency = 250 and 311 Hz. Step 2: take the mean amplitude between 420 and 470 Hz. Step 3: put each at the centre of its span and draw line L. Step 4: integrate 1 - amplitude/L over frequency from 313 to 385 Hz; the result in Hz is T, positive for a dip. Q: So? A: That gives 8.4 Hz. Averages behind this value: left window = 4.38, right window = 5.21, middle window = 4.15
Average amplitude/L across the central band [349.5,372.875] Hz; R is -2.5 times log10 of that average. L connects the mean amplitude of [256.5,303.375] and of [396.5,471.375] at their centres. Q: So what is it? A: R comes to 0.130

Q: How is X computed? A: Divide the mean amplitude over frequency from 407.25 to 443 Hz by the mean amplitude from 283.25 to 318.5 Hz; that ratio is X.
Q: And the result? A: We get 1.2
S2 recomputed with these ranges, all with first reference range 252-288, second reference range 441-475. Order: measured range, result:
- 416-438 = 0.009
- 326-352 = 0.020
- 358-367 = 0.175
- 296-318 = -0.014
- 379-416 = 0.394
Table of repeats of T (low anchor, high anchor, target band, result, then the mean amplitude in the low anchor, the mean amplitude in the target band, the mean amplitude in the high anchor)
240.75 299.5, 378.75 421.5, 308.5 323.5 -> -2.12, 4.42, 4.73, 3.65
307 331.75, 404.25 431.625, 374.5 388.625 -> 6.75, 4.67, 2.51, 4.88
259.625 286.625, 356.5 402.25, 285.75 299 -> 1.72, 4.52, 3.72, 3.21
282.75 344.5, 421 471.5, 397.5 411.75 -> 1.99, 4.43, 4.27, 5.2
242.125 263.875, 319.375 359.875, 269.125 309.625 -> 3.42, 4.7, 4.27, 4.61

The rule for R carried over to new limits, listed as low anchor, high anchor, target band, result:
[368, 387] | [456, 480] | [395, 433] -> -0.21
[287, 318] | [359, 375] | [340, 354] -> -0.20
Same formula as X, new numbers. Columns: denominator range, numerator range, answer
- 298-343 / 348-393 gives 0.74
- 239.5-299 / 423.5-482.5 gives 1.17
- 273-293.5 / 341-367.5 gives 1.10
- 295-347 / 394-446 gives 1.02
